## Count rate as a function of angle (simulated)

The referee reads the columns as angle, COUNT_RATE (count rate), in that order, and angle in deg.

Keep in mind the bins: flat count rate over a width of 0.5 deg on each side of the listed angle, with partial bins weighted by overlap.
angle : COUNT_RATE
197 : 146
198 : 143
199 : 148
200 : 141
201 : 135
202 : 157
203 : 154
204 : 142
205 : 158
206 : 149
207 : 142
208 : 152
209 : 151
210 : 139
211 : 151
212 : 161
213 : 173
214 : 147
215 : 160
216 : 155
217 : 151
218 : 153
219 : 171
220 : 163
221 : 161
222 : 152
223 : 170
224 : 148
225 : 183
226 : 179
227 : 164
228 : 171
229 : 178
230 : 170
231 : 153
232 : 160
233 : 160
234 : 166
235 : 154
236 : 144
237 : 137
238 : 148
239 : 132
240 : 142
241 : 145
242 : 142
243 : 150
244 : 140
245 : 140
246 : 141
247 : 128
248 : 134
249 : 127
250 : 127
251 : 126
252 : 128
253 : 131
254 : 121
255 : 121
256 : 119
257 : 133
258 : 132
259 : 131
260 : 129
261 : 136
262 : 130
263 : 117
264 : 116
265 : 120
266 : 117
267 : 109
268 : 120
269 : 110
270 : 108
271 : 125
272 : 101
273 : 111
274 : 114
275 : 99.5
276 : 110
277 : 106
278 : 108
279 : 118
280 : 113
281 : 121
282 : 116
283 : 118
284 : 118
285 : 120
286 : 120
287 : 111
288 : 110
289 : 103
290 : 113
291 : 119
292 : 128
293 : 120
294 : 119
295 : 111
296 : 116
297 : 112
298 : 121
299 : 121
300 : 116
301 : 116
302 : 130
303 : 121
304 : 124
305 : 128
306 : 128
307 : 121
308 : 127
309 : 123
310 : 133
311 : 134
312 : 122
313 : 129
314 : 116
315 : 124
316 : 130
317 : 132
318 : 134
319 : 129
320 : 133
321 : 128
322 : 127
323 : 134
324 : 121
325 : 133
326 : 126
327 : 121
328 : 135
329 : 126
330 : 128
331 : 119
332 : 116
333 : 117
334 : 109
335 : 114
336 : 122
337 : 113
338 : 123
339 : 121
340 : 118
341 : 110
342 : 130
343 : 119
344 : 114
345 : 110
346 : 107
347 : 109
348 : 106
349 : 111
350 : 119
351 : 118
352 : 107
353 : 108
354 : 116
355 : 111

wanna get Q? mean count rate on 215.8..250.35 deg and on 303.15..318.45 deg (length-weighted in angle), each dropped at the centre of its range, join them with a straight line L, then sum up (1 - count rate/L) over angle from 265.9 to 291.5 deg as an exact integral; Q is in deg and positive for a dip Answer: 4.6 deg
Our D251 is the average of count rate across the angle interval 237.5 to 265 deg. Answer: 132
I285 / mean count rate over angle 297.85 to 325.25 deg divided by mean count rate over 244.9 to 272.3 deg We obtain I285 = 1.02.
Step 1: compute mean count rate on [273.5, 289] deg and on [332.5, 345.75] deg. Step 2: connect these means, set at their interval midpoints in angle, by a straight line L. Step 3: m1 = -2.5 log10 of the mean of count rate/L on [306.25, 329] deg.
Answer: -0.11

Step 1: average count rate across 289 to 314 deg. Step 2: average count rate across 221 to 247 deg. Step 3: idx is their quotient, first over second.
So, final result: 0.8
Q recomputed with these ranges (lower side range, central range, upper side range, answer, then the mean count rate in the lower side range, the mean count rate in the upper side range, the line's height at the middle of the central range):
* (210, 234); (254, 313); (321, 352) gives 8.4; 162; 119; 139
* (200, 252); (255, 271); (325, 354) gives 2.1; 151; 117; 140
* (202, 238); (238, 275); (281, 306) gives 3.2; 158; 118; 138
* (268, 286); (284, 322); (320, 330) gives -0.3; 113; 128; 121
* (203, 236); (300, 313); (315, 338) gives 0.6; 159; 125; 131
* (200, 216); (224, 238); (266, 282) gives -2.5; 151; 112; 137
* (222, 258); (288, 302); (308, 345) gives 1.6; 146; 124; 132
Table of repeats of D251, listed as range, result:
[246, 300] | 119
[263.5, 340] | 120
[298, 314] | 124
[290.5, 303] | 119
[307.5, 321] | 128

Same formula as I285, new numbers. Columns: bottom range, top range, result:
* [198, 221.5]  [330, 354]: 0.75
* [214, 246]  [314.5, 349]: 0.78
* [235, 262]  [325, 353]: 0.87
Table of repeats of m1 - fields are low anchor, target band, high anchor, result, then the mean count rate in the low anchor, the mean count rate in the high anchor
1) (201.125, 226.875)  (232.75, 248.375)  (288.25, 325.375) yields 0.03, 157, 124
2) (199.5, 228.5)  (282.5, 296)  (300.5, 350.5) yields 0.15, 156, 122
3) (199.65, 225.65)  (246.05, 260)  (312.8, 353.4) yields 0.12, 155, 121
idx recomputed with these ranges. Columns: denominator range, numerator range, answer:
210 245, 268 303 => 0.73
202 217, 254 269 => 0.81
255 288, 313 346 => 1.05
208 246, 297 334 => 0.81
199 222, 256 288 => 0.77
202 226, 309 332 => 0.82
